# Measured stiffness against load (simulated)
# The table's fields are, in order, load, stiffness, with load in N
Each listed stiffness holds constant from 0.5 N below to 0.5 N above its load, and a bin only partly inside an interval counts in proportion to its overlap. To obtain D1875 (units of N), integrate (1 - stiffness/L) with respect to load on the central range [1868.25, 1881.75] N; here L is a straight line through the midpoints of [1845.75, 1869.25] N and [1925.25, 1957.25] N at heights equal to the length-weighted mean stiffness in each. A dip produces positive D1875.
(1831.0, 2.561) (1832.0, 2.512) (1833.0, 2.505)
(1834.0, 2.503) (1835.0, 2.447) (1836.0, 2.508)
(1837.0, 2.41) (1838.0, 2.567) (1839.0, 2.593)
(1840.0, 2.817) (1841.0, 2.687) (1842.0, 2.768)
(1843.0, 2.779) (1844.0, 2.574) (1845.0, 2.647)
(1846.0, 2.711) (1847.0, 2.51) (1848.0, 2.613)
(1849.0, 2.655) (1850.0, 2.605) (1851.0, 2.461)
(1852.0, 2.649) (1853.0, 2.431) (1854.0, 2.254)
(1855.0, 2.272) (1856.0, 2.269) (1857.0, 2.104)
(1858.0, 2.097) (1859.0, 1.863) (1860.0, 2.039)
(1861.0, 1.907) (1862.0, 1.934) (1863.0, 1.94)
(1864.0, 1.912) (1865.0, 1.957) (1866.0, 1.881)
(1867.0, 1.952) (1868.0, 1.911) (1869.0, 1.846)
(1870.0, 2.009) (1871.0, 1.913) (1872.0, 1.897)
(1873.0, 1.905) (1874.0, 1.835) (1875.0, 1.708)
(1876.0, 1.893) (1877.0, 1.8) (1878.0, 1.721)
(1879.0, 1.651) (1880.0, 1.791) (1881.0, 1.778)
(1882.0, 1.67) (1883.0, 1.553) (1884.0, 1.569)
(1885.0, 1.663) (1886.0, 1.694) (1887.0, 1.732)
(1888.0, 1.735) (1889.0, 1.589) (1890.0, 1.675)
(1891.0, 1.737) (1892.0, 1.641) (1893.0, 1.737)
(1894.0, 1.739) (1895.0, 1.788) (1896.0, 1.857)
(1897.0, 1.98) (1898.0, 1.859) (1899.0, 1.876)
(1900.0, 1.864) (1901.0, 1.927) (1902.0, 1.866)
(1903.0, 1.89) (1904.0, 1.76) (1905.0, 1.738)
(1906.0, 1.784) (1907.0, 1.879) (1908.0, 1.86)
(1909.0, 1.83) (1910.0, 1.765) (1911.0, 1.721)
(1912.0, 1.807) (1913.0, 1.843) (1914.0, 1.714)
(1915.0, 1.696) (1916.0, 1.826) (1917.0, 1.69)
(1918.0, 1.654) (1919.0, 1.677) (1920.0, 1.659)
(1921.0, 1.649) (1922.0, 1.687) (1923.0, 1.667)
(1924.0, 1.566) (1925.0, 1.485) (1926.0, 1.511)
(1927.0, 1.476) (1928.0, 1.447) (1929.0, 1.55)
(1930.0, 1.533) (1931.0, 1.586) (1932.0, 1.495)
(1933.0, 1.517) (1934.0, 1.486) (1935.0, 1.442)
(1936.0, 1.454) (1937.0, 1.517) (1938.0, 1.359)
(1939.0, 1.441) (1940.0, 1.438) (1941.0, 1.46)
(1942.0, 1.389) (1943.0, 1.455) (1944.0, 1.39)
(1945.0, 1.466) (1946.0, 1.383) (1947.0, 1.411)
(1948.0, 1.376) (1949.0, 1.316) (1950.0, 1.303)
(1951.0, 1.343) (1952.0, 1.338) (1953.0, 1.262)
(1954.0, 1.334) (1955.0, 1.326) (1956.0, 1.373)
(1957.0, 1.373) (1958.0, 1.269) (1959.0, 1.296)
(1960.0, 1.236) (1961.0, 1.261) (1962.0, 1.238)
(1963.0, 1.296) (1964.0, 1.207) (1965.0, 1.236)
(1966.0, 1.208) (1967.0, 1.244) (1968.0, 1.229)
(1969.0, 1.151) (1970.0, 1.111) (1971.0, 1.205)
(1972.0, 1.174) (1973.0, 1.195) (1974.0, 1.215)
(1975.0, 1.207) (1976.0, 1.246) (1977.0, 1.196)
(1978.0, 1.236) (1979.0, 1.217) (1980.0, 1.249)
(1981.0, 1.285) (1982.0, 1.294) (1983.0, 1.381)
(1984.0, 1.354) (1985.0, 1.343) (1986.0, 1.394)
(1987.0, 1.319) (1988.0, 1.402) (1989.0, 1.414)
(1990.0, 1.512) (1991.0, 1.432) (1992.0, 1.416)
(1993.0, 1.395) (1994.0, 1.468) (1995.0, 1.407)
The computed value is 1.40 N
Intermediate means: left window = 2.2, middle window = 1.83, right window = 1.42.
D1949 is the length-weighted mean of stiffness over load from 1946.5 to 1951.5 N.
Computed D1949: 1.35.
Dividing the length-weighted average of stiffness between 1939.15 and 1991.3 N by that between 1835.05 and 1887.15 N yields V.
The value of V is 0.61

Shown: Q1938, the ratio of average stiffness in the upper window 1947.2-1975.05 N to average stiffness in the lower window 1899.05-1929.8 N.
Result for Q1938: 0.7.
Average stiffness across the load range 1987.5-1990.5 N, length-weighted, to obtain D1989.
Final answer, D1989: 1.44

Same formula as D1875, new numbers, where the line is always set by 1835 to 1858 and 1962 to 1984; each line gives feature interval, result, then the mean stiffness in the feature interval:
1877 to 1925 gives 5.3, 1.74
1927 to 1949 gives 1.9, 1.45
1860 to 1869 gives 1.6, 1.93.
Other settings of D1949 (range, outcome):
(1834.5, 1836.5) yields 2.48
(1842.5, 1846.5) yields 2.68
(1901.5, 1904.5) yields 1.84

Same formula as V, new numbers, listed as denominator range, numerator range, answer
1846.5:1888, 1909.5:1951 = 0.77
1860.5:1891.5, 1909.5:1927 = 0.93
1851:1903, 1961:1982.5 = 0.65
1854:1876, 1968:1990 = 0.65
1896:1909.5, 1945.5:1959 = 0.72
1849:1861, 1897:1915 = 0.80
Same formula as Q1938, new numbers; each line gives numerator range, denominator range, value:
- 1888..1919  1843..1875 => 0.82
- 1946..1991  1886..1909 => 0.72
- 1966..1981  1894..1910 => 0.66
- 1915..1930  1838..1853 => 0.61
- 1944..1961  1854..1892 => 0.72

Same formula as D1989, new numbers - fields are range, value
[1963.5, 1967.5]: 1.22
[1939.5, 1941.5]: 1.45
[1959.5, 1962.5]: 1.24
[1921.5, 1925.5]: 1.6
